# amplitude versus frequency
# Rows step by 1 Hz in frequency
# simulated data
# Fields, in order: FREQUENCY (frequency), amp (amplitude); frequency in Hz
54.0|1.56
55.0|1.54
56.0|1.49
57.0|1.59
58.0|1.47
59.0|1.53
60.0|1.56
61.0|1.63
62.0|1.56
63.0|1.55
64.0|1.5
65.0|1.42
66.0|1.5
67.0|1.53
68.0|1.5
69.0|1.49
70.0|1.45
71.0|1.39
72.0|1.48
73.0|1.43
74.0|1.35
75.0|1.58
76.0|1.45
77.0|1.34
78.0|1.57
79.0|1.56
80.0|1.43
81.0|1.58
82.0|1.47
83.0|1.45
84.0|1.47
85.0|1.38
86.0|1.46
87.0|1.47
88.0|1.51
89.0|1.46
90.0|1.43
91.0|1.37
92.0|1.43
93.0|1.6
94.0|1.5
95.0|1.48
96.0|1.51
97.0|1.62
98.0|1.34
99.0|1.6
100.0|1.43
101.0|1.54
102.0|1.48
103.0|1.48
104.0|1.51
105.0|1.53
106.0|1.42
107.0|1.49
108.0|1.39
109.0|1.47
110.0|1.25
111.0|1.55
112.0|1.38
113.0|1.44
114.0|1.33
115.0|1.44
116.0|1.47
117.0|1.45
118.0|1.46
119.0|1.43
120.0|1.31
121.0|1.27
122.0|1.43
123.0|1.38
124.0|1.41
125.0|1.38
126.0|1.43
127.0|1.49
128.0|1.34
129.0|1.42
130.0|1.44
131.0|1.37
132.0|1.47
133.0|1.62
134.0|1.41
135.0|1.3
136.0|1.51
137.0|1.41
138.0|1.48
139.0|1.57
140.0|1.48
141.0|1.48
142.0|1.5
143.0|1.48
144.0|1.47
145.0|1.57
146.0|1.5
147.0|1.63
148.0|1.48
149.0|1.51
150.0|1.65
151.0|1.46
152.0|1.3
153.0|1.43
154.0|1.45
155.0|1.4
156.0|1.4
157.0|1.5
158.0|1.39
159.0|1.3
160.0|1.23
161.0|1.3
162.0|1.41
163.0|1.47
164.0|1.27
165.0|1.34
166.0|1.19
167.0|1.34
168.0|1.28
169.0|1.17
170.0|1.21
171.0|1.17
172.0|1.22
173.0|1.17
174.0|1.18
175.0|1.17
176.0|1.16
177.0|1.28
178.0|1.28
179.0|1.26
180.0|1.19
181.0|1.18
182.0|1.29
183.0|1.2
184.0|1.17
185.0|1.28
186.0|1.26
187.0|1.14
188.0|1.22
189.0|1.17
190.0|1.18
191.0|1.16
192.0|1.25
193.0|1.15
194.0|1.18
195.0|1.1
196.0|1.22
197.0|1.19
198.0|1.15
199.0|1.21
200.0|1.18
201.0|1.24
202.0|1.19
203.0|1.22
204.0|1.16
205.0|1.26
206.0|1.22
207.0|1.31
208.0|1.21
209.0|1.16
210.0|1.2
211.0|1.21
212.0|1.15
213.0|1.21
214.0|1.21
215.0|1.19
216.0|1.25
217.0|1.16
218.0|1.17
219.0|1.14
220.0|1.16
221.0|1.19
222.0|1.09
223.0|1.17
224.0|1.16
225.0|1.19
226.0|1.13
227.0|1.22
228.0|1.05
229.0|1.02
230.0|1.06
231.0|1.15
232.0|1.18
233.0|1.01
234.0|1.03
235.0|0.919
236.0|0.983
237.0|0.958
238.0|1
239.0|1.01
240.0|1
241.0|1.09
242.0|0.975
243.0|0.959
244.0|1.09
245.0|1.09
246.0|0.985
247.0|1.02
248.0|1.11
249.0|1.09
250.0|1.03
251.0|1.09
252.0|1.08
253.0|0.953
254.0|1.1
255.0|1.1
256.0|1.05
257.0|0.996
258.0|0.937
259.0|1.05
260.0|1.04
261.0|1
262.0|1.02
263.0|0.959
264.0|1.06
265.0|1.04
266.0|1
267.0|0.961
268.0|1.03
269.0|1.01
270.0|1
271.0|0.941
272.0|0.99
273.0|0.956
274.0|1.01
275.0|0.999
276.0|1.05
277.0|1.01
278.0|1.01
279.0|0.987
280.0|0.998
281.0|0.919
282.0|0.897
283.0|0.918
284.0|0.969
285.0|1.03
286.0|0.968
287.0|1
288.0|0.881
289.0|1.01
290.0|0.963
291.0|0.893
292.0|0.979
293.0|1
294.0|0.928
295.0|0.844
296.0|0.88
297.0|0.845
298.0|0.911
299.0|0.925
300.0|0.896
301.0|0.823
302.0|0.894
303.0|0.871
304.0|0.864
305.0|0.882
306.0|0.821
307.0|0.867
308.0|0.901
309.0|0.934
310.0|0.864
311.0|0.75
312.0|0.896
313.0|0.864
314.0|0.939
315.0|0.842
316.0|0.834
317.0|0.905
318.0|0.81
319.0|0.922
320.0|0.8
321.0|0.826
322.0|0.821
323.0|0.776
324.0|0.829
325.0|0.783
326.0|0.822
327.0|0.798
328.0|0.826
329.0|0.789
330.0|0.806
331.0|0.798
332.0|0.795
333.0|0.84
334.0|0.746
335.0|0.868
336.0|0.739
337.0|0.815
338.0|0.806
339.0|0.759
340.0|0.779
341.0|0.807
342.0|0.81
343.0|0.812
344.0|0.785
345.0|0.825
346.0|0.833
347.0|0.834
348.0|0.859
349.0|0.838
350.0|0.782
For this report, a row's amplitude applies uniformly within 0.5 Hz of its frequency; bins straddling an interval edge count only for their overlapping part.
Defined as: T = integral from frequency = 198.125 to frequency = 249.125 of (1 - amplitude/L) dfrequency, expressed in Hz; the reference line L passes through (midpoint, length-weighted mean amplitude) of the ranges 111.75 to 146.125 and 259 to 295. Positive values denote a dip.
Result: 1.0 Hz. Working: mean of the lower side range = 1.44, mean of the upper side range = 0.983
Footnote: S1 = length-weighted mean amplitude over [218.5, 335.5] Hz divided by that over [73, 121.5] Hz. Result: 0.7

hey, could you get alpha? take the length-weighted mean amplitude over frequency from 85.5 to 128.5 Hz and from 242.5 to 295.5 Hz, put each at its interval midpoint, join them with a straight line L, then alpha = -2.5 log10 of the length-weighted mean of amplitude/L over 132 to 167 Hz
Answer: -0.085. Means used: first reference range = 1.45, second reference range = 1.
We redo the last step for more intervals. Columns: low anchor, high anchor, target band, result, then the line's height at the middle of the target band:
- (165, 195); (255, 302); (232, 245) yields 0.06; 1.07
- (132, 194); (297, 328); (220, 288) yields 0.01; 1.04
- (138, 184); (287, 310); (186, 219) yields 0.02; 1.22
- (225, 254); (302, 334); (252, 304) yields -0.03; 0.947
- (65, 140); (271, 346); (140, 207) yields -0.03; 1.26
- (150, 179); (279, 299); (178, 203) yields 0.03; 1.23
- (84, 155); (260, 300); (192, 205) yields 0.03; 1.22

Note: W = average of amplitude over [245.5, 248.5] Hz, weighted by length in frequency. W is 1.04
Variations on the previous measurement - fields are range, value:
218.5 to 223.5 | 1.15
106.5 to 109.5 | 1.45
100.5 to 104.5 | 1.5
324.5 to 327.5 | 0.801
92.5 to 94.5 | 1.55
